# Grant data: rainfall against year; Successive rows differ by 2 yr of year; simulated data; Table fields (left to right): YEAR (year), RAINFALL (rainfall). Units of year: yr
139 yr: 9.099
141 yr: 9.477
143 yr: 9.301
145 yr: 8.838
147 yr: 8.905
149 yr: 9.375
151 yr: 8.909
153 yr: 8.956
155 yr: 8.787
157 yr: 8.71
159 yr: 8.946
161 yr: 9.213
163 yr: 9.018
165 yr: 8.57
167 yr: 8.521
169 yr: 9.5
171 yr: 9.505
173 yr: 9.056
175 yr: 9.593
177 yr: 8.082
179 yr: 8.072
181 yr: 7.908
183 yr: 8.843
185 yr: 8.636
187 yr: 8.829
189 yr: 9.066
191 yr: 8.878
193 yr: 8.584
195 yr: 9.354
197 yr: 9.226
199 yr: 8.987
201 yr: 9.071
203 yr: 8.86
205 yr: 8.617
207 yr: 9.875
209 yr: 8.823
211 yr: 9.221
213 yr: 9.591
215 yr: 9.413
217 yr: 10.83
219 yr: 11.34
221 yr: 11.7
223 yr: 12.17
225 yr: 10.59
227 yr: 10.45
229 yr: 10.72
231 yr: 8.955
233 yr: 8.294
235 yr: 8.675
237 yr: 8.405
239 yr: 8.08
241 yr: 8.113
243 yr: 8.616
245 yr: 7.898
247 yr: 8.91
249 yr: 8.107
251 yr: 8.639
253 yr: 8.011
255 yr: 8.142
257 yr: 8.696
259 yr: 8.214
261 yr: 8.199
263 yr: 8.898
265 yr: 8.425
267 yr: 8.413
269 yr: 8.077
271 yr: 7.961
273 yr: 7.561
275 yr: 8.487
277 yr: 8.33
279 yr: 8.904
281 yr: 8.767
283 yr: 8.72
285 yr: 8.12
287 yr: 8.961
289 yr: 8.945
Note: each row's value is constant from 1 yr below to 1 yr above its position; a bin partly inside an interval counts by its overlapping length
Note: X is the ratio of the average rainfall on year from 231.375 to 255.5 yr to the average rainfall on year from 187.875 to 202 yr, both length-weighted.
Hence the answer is 0.9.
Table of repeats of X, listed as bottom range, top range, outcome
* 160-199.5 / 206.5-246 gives 1.08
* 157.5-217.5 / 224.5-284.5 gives 0.95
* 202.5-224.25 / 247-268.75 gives 0.83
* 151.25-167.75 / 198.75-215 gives 1.03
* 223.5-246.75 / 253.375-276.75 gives 0.91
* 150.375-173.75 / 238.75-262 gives 0.93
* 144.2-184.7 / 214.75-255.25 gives 1.06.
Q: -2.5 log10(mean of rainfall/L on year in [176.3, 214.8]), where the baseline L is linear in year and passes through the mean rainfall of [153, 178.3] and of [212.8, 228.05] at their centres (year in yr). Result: 0.13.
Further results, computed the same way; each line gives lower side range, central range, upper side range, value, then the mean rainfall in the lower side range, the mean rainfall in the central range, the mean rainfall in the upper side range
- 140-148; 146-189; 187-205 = 0.02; 9.13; 8.86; 8.97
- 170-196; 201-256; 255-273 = -0.09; 8.8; 9.29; 8.3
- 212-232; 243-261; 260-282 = 0.11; 10.6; 8.34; 8.37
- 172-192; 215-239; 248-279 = -0.19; 8.7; 10.1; 8.3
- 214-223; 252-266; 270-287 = 0.11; 11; 8.37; 8.39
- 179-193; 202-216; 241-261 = -0.08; 8.64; 9.2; 8.34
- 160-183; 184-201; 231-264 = -0.03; 8.82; 8.95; 8.39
